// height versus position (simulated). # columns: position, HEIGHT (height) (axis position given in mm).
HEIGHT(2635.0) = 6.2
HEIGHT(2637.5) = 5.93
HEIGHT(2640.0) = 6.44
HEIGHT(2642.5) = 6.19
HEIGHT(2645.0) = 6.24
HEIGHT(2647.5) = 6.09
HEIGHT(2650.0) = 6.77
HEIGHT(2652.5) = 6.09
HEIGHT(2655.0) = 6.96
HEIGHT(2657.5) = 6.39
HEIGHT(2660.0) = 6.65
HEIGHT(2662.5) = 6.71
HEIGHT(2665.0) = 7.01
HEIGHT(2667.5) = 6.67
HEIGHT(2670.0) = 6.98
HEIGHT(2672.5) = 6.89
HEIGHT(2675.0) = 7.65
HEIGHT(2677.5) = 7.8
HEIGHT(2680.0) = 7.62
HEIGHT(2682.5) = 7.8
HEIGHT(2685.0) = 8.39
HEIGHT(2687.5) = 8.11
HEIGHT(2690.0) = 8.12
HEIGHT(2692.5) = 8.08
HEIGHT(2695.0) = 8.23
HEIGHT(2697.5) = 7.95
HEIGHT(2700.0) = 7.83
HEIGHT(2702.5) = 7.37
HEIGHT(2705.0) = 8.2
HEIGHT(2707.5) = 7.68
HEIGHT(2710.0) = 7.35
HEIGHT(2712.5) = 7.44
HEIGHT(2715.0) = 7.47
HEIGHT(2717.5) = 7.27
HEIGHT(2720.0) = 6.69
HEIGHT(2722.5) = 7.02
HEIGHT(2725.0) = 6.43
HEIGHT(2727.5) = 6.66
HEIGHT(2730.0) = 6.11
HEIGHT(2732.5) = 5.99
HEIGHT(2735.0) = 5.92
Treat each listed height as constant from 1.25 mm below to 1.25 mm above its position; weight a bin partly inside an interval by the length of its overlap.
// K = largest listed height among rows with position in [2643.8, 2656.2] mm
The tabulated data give 6.96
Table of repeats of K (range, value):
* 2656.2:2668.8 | 7.01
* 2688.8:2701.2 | 8.23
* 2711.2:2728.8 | 7.47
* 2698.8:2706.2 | 8.2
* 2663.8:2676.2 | 7.65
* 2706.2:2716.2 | 7.68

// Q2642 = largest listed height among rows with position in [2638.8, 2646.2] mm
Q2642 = 6.44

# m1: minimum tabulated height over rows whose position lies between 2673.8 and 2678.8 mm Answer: 7.65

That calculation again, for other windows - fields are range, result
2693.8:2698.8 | 7.95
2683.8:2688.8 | 8.11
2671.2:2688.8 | 6.89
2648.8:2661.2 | 6.09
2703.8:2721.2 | 6.69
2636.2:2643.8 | 5.93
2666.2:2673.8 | 6.67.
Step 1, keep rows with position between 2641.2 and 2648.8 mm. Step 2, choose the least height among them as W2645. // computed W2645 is 6.09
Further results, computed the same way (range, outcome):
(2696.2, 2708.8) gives 7.37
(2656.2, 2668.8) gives 6.39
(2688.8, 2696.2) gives 8.08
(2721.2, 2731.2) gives 6.11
